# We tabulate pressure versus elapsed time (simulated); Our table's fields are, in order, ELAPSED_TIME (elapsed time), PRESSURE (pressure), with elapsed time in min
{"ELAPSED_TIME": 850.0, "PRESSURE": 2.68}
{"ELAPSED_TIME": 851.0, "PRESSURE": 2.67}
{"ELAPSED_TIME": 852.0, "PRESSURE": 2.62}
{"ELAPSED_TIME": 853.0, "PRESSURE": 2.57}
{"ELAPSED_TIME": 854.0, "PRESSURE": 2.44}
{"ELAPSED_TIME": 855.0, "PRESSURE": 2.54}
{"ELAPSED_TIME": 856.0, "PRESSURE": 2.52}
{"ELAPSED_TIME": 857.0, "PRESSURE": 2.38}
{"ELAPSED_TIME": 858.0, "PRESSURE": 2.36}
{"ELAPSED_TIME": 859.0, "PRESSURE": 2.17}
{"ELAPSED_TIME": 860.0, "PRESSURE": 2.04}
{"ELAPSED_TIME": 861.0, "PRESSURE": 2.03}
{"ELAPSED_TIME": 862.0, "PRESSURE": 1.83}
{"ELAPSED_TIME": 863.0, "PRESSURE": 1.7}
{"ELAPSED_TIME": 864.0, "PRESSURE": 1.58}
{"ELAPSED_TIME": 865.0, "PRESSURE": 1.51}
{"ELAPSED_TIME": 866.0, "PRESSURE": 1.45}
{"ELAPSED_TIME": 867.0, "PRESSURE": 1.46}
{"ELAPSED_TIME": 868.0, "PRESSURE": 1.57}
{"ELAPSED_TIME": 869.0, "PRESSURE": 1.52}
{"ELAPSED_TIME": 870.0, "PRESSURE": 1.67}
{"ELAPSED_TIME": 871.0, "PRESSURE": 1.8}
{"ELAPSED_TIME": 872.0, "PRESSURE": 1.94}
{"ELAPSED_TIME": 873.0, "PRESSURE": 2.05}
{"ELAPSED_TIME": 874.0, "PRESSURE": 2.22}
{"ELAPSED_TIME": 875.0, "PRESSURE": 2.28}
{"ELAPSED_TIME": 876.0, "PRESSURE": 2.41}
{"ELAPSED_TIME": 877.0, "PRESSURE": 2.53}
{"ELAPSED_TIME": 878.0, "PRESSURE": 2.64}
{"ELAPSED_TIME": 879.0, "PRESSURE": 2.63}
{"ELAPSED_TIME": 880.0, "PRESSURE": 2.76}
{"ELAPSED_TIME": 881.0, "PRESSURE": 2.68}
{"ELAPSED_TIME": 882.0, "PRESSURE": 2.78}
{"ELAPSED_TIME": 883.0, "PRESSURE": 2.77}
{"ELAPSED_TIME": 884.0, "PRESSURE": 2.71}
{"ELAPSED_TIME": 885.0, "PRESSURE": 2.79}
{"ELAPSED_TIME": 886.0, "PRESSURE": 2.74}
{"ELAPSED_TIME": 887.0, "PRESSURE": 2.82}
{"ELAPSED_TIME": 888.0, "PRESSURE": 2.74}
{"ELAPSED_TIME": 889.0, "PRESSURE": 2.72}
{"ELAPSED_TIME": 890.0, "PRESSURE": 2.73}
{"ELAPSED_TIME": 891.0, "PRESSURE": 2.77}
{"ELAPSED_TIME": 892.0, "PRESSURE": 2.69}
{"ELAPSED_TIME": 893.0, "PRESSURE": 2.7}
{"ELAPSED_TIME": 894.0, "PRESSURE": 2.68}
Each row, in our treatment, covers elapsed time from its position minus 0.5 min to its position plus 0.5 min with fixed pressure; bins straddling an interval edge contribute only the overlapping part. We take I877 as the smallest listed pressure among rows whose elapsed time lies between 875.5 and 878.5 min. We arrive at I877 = 2.41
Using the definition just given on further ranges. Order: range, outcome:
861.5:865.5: 1.51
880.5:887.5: 2.68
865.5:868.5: 1.45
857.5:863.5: 1.7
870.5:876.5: 1.8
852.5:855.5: 2.44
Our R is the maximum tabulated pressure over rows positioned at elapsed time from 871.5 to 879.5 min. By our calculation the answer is 2.64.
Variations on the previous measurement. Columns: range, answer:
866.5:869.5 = 1.57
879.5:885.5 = 2.79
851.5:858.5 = 2.62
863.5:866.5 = 1.58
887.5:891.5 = 2.77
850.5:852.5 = 2.67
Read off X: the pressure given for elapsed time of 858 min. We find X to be 2.36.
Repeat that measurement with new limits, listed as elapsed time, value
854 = 2.44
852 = 2.62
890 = 2.73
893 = 2.7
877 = 2.53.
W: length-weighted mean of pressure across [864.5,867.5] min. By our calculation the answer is 1.47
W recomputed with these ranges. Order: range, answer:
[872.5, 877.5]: 2.3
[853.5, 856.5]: 2.5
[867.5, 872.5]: 1.7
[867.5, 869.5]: 1.54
